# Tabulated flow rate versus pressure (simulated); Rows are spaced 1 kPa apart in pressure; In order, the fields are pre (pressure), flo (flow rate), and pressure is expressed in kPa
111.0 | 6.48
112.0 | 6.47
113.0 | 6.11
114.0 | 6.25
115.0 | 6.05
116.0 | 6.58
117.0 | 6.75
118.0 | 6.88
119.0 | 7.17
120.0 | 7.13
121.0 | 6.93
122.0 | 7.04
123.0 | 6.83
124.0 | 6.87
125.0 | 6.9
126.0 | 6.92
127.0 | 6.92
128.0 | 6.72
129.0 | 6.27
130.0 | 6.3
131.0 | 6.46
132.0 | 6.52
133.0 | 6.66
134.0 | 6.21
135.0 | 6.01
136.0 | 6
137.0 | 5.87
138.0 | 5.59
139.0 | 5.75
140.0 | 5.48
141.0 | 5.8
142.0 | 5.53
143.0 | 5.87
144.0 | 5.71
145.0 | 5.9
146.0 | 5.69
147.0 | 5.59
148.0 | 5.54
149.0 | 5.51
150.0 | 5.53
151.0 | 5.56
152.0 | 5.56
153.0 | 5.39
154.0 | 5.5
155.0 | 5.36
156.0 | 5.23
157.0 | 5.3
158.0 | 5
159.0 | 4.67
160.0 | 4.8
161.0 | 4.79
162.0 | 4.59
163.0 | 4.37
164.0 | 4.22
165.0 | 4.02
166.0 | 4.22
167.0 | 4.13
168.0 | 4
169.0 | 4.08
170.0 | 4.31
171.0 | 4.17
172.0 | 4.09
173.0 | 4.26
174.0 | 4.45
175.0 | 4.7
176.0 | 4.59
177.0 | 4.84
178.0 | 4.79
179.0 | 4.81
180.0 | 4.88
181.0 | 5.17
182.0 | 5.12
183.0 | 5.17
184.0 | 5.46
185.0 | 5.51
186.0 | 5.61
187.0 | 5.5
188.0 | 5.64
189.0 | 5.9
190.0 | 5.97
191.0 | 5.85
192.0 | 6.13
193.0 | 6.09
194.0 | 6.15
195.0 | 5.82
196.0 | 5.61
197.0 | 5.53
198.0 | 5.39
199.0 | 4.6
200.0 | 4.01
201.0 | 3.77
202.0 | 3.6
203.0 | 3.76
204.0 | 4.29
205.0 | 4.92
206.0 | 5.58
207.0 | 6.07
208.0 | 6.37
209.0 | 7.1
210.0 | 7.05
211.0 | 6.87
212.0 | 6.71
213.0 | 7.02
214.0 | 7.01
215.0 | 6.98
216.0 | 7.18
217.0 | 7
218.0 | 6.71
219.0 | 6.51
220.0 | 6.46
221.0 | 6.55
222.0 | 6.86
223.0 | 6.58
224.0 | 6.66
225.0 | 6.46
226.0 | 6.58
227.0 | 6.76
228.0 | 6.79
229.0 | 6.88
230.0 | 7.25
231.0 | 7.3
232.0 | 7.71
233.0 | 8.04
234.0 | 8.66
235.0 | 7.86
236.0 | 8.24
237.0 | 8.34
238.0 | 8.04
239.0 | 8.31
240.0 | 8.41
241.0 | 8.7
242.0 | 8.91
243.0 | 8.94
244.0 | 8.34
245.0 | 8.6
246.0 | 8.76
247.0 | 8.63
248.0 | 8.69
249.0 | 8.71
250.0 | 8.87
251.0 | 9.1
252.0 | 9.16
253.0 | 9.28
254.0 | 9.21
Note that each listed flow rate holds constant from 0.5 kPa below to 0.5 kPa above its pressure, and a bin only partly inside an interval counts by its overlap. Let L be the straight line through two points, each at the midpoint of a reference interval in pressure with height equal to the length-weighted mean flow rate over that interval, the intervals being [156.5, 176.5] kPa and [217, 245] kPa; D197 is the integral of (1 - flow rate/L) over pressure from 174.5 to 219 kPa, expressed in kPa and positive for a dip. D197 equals 1.9 kPa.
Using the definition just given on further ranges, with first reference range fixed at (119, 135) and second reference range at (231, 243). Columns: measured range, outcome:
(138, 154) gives 3.1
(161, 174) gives 5.4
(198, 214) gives 4.8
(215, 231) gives 2.6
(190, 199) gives 2.2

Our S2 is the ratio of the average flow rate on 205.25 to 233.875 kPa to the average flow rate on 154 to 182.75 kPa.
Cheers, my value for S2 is 1.48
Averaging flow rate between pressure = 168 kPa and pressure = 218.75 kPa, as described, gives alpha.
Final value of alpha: 5.43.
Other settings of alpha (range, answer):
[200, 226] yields 6.13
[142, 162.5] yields 5.36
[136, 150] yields 5.69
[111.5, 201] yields 5.55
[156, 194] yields 4.92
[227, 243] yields 7.96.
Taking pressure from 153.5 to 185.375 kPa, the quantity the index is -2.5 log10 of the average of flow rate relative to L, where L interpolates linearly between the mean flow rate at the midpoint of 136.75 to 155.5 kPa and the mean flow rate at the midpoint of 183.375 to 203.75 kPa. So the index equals 0.160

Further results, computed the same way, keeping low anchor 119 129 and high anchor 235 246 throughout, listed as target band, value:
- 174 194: 0.40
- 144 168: 0.40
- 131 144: 0.19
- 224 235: 0.15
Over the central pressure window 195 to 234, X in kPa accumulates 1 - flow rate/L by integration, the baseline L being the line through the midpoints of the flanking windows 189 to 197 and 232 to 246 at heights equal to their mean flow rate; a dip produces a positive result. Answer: 4.7 kPa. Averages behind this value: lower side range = 5.92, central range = 6.25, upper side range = 8.4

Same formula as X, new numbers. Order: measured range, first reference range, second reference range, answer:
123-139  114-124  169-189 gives 0.0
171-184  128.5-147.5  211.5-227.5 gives 3.3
